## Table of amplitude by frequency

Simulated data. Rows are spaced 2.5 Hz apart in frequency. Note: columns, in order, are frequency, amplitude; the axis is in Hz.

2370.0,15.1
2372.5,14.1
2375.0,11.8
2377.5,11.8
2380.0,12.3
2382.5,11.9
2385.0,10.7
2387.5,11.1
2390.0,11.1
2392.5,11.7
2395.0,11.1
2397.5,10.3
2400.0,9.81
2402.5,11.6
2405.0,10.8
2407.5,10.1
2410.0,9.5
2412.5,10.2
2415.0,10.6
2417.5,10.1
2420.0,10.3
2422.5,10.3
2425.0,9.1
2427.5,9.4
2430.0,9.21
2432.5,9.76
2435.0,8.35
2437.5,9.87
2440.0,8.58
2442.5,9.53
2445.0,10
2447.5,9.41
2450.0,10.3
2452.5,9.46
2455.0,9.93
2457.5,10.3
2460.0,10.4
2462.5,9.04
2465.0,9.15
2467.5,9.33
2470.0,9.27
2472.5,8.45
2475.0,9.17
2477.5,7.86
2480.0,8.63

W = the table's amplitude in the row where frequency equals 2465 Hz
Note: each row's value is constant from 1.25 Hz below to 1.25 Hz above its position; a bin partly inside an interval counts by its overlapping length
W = 9.15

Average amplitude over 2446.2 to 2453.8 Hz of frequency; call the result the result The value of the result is 9.73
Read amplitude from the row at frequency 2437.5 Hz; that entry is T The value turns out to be 9.87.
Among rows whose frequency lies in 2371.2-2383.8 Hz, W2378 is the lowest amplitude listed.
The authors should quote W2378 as 11.8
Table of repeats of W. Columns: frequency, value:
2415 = 10.6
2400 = 9.81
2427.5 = 9.4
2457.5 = 10.3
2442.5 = 9.53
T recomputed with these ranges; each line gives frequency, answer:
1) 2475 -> 9.17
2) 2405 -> 10.8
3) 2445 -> 10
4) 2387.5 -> 11.1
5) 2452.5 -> 9.46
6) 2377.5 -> 11.8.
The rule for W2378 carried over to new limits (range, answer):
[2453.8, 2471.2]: 9.04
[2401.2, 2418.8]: 9.5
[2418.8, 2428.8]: 9.1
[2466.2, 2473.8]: 8.45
